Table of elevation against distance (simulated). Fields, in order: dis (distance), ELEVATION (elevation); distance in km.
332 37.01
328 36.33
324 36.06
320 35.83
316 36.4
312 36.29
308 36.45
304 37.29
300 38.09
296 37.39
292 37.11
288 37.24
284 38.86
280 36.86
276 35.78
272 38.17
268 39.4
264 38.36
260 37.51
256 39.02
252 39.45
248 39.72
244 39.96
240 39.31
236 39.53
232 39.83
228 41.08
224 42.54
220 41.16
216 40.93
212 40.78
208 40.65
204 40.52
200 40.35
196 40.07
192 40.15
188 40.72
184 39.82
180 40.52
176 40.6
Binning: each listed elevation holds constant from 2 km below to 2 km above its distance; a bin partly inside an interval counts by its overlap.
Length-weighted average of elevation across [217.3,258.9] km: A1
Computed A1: 40.1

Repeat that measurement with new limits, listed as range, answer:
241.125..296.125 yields 38.2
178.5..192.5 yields 40.3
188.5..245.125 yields 40.5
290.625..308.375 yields 37.3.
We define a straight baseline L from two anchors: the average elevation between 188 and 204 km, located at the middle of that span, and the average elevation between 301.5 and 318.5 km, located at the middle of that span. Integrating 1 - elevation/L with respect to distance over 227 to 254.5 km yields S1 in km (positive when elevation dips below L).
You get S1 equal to -0.7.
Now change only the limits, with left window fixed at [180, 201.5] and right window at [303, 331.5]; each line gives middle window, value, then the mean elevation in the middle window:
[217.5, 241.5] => -0.9 km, 40.6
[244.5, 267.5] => -0.4 km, 38.9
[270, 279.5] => 0.2 km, 37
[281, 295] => -0.1 km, 37.6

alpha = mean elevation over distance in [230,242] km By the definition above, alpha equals 39.6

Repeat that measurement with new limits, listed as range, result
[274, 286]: 37.2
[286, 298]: 37.2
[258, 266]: 37.9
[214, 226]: 41.5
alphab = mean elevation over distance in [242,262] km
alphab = 39.1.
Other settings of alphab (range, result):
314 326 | 36.1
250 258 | 39.2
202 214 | 40.7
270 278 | 37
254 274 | 38.5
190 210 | 40.3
